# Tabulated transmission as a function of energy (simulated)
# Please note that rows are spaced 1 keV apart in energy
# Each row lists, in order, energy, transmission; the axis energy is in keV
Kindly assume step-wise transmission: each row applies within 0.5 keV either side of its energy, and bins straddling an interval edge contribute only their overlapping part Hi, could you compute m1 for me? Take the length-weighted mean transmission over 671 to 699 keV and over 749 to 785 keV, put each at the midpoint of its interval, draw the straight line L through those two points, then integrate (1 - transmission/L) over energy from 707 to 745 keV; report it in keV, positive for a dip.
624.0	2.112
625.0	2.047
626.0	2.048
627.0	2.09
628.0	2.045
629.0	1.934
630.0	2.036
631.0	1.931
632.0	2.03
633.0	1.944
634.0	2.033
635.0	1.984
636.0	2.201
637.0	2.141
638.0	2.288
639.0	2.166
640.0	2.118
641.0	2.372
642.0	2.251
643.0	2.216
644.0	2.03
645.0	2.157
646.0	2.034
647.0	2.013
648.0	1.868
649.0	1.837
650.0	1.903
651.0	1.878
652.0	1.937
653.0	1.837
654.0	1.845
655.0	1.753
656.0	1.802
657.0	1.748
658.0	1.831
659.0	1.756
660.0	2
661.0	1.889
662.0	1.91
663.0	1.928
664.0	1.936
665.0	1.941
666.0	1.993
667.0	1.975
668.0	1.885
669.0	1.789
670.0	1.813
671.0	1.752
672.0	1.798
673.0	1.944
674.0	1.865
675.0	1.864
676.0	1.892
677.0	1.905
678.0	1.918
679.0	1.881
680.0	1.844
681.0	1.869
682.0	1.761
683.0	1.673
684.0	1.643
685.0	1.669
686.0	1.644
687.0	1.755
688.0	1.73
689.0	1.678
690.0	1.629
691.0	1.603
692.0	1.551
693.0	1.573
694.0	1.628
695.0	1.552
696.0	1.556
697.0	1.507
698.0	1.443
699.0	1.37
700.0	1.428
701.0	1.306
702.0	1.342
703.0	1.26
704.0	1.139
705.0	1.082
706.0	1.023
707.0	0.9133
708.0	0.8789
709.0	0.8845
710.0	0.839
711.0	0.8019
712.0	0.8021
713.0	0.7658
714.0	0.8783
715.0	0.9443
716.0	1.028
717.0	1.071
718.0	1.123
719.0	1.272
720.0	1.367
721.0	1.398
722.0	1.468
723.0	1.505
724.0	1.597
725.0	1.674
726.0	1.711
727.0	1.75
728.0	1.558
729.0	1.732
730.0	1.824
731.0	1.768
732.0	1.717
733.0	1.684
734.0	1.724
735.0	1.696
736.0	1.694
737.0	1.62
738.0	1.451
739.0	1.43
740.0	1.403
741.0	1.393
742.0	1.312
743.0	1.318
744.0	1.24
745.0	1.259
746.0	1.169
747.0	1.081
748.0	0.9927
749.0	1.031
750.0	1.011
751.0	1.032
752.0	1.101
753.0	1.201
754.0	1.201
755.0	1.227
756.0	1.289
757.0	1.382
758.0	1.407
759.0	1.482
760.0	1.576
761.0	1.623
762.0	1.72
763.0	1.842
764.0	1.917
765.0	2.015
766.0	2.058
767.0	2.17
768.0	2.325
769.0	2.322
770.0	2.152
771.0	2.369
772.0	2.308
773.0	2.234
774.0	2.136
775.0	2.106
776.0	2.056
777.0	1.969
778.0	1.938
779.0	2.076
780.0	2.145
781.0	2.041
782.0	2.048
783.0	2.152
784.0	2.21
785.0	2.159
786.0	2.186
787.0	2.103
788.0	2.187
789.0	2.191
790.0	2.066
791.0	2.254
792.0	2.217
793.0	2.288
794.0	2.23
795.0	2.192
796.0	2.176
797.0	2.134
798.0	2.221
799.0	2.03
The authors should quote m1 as 8.9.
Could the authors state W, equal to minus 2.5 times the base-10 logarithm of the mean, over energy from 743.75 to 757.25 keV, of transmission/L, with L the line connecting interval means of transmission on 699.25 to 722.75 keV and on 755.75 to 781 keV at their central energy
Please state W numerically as 0.41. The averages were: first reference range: 1.1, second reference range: 1.95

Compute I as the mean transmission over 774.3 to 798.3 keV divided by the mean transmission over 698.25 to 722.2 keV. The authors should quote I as 1.95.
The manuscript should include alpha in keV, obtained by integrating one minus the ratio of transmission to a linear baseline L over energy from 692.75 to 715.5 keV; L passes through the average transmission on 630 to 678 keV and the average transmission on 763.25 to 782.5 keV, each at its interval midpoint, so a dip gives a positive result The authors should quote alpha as 9.65 keV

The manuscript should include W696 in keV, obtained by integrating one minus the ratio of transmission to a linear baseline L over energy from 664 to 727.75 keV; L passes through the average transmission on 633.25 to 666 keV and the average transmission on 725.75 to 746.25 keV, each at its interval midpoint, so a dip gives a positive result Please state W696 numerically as 9.56 keV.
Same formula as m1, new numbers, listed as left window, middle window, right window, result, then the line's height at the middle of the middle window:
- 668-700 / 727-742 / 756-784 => 2.0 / 1.87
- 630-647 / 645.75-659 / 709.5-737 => 0.9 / 1.99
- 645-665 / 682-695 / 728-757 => 0.3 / 1.69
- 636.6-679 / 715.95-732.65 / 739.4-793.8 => 2.9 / 1.84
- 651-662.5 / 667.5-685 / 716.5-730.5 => -0.8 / 1.75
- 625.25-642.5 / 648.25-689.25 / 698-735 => -1.9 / 1.76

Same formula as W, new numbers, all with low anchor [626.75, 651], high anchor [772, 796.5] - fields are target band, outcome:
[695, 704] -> 0.442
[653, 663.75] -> 0.125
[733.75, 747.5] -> 0.444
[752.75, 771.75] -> 0.204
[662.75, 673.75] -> 0.106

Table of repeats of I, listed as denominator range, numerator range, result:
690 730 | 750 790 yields 1.44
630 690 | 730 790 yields 0.90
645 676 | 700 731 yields 0.66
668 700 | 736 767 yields 0.82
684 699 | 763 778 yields 1.33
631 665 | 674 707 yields 0.79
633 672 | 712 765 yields 0.71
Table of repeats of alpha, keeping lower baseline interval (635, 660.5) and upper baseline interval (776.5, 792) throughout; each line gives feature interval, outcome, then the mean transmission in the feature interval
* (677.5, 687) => 1.2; 1.77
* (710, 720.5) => 5.4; 0.997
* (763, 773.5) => -0.3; 2.17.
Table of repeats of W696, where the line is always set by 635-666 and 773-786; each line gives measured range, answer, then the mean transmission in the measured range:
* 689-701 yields 2.9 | 1.53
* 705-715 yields 5.7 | 0.88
